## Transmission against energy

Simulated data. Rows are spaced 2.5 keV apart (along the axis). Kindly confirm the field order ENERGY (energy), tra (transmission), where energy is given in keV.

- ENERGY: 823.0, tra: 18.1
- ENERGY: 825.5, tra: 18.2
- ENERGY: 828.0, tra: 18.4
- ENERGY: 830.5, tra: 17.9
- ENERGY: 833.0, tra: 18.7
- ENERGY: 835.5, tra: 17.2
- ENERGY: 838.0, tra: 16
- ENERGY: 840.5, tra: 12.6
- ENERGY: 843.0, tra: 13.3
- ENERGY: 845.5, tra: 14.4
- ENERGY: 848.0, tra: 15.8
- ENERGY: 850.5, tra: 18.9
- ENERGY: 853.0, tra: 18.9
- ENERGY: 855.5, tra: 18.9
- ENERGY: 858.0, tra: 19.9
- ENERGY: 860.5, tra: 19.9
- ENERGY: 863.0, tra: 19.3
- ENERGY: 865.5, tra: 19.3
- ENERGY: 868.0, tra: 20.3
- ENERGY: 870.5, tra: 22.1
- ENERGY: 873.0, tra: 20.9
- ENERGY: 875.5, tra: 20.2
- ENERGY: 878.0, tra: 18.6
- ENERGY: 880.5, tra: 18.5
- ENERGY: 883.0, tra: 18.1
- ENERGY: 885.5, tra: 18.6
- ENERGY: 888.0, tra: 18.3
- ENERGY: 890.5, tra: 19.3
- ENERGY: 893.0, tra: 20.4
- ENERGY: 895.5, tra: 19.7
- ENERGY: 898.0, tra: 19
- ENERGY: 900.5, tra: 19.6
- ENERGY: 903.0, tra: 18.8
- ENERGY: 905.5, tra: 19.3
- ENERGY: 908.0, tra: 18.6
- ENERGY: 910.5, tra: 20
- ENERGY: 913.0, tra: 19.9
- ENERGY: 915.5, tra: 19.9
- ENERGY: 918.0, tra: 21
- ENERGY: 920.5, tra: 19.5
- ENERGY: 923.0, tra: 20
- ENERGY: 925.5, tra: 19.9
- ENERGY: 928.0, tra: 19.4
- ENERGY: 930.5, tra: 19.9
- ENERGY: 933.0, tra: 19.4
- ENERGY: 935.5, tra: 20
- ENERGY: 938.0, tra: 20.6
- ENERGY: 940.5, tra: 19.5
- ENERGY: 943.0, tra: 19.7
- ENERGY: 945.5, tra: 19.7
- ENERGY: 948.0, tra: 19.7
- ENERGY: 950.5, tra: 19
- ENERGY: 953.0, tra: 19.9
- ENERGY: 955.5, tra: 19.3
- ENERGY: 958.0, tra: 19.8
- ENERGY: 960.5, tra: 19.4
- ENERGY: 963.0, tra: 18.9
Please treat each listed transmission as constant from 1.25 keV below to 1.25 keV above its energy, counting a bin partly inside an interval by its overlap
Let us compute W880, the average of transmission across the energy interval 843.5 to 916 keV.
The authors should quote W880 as 19.1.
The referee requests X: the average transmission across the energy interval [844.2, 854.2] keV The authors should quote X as 17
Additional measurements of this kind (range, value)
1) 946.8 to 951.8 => 19.4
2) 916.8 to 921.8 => 20.2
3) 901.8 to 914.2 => 19.3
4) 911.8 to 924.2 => 20.1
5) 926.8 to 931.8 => 19.6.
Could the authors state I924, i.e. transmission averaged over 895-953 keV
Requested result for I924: 19.7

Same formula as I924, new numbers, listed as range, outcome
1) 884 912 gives 19.2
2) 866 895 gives 19.6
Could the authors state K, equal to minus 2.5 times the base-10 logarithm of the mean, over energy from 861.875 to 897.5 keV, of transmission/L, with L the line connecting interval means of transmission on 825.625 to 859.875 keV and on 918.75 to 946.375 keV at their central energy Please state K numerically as -0.08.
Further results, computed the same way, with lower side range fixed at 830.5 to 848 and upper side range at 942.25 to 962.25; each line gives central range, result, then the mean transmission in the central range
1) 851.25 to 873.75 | -0.21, 19.9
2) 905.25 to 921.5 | -0.09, 19.8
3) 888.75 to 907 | -0.10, 19.4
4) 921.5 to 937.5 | -0.06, 19.8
